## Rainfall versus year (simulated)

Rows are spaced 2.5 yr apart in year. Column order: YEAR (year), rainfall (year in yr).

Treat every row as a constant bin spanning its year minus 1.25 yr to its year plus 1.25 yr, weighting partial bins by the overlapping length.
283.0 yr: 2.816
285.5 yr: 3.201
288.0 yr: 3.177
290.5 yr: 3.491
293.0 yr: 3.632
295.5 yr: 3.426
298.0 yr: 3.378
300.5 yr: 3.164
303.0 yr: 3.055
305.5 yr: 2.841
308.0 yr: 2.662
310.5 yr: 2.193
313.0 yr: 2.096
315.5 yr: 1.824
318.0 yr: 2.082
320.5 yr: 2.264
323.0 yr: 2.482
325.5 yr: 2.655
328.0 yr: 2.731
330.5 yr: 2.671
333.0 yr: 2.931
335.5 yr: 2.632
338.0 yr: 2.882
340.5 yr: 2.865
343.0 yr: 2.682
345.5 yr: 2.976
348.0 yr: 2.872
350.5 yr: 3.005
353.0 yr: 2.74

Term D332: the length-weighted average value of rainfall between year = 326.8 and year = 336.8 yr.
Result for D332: 2.74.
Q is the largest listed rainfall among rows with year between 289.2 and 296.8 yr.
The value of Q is 3.632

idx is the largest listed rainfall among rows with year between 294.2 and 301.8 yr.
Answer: 3.426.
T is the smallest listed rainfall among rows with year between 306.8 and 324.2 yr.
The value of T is 1.824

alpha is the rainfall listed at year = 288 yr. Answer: 3.177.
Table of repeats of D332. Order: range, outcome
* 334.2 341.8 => 2.79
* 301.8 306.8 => 2.94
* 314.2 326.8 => 2.26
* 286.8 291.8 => 3.34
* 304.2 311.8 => 2.57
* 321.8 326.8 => 2.57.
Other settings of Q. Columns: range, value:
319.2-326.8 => 2.655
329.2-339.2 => 2.931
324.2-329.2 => 2.731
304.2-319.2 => 2.841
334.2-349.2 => 2.976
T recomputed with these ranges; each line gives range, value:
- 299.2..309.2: 2.662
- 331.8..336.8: 2.632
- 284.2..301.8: 3.164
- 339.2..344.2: 2.682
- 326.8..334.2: 2.671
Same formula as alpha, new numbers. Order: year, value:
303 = 3.055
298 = 3.378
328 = 2.731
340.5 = 2.865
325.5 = 2.655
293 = 3.632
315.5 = 1.824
